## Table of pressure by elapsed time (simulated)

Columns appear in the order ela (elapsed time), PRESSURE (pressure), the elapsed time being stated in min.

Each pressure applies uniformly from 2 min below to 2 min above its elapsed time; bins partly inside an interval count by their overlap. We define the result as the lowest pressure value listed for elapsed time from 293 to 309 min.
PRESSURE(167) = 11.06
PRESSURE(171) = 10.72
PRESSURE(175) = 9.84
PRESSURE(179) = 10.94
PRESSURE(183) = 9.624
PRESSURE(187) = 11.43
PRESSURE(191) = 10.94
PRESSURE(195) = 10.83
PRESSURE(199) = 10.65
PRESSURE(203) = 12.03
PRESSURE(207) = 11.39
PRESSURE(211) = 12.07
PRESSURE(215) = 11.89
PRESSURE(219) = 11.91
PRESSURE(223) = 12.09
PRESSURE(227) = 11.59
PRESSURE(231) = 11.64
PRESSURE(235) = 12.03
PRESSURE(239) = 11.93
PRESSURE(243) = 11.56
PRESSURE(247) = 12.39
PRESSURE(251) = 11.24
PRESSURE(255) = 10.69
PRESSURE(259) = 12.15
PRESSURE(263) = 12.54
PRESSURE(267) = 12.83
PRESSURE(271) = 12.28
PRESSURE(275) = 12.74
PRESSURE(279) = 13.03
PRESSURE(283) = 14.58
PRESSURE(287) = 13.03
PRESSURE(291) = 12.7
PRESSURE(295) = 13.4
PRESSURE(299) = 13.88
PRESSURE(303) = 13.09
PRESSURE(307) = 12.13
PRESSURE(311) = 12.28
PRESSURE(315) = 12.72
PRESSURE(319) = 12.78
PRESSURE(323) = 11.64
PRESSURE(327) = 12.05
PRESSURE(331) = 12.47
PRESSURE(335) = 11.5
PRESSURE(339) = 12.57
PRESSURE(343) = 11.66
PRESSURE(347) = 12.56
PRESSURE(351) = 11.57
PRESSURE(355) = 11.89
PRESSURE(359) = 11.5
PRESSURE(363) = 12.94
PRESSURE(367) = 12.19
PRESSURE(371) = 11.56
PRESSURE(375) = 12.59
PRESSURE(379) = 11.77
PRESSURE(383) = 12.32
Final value 12.13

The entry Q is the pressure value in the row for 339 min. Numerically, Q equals 12.57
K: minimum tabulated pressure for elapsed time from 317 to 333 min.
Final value 11.64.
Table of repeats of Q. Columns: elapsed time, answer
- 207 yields 11.39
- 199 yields 10.65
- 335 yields 11.5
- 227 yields 11.59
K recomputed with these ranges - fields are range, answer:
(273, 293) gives 12.7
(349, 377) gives 11.5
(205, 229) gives 11.39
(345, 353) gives 11.57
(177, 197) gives 9.624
